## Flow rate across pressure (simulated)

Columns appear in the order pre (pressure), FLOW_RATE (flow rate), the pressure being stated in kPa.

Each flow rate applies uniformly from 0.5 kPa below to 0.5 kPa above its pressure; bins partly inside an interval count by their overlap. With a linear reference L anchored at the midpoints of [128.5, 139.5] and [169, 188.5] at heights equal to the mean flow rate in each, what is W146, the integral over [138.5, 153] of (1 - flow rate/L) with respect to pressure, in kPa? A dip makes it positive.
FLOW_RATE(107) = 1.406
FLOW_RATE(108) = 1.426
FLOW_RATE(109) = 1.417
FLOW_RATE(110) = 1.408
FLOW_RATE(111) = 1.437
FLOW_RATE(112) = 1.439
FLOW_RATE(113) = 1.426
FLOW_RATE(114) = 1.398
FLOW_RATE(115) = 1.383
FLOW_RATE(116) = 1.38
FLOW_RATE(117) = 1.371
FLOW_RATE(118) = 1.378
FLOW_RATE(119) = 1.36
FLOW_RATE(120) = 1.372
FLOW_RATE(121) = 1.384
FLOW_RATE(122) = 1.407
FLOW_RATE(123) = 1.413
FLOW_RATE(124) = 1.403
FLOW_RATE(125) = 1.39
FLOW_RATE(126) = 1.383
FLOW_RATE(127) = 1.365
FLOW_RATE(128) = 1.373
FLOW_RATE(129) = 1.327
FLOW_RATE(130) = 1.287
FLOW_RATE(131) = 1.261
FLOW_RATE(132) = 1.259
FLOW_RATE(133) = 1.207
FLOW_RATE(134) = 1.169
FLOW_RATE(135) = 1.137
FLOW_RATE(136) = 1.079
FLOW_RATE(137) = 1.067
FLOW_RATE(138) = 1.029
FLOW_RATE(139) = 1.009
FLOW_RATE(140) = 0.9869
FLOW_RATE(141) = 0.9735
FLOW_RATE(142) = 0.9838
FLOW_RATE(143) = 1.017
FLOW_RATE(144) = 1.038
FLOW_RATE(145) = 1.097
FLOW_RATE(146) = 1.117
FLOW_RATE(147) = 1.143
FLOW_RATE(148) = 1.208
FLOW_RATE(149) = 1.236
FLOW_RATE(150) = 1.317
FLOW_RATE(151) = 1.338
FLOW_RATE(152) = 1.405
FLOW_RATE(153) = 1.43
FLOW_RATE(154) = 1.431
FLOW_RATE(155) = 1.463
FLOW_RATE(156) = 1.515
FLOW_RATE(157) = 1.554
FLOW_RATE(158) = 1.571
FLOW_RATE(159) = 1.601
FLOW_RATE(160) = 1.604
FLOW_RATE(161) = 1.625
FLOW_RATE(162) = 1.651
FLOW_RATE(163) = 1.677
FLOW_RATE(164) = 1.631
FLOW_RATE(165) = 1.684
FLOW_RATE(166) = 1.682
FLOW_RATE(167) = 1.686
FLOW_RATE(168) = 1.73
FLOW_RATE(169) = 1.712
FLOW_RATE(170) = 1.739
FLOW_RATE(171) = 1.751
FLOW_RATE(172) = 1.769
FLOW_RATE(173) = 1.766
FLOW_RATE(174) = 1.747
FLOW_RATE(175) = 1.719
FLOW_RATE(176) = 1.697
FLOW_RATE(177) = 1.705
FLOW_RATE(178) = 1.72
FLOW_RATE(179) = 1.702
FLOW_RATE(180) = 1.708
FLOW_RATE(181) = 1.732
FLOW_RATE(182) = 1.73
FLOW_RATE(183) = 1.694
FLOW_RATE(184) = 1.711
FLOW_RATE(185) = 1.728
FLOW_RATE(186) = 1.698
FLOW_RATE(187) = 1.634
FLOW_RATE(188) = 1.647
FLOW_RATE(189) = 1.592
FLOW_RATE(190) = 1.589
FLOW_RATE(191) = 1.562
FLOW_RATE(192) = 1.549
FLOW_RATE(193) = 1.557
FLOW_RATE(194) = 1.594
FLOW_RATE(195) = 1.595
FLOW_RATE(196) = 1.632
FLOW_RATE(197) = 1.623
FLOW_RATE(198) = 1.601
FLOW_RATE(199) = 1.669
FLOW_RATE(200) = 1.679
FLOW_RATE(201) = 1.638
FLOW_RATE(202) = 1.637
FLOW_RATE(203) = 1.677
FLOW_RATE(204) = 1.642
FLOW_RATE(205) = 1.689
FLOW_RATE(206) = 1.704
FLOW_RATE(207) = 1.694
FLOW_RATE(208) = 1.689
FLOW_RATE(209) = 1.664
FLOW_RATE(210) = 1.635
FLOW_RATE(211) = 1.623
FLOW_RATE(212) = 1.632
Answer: 1.9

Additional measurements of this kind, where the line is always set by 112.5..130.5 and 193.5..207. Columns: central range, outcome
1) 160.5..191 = -2.6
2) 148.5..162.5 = 0.1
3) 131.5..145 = 3.4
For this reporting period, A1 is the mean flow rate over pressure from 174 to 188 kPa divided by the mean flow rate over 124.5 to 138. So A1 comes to 1.37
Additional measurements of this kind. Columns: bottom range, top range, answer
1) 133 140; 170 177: 1.60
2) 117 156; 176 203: 1.32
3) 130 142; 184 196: 1.46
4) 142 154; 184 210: 1.35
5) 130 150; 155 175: 1.49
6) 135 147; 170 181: 1.65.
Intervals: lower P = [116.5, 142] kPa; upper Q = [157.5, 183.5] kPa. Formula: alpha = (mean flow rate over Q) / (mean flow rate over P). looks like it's 1.35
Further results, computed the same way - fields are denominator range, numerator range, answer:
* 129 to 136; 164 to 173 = 1.41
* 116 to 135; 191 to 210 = 1.23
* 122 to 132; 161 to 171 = 1.25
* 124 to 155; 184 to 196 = 1.34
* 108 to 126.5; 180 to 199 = 1.17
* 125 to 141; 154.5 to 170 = 1.36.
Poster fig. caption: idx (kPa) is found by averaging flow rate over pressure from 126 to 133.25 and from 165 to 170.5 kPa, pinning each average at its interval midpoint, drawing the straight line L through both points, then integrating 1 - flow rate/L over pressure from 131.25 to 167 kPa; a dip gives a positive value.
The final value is 4.8 kPa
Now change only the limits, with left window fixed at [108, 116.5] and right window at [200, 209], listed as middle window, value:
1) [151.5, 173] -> -0.9 kPa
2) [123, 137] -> 1.8 kPa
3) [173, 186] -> -0.9 kPa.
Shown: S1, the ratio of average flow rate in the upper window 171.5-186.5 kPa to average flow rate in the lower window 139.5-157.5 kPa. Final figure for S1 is 1.4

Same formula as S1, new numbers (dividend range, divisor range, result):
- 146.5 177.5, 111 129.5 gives 1.13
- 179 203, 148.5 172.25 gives 1.05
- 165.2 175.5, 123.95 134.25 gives 1.32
